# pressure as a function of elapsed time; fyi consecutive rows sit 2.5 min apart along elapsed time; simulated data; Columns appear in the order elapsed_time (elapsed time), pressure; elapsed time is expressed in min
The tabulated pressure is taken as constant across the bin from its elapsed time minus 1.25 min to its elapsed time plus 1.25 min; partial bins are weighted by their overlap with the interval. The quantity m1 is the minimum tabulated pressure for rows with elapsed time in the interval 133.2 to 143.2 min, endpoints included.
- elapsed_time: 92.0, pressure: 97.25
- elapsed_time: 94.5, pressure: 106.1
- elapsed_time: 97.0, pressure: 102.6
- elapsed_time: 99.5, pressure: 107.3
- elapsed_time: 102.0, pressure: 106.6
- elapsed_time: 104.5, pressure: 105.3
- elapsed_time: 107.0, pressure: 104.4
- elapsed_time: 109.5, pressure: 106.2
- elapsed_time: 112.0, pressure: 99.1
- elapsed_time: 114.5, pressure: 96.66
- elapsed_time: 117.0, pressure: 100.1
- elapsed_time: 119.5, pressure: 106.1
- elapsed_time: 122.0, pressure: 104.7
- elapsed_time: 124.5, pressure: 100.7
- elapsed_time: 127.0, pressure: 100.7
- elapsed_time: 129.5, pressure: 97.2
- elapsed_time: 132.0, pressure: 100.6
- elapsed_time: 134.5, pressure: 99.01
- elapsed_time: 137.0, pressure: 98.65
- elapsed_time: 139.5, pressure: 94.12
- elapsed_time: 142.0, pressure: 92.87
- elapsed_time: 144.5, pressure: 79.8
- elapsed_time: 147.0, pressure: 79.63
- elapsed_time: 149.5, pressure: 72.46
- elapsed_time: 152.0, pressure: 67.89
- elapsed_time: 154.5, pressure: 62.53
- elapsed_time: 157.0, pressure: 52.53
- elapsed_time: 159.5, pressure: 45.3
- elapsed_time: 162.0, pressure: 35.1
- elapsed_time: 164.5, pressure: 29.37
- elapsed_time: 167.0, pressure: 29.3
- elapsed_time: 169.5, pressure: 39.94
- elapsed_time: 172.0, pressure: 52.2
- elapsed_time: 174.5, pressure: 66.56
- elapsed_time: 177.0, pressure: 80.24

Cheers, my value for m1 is 92.87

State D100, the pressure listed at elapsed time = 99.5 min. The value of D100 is 107.3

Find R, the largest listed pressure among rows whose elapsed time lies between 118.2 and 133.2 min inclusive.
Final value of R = 106.1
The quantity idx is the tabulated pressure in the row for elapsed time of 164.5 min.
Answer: 29.37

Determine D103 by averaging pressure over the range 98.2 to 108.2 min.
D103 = 106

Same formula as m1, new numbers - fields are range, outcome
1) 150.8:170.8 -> 29.3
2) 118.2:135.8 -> 97.2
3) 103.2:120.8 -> 96.66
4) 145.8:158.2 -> 52.53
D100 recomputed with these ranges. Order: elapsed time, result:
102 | 106.6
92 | 97.25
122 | 104.7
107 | 104.4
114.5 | 96.66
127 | 100.7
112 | 99.1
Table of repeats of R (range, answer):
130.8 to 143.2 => 100.6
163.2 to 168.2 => 29.37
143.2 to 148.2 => 79.8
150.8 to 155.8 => 67.89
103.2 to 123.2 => 106.2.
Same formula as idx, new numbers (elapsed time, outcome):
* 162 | 35.1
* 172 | 52.2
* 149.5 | 72.46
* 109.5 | 106.2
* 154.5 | 62.53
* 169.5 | 39.94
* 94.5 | 106.1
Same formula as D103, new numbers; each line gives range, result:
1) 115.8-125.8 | 103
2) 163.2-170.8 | 33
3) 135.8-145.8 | 91.3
